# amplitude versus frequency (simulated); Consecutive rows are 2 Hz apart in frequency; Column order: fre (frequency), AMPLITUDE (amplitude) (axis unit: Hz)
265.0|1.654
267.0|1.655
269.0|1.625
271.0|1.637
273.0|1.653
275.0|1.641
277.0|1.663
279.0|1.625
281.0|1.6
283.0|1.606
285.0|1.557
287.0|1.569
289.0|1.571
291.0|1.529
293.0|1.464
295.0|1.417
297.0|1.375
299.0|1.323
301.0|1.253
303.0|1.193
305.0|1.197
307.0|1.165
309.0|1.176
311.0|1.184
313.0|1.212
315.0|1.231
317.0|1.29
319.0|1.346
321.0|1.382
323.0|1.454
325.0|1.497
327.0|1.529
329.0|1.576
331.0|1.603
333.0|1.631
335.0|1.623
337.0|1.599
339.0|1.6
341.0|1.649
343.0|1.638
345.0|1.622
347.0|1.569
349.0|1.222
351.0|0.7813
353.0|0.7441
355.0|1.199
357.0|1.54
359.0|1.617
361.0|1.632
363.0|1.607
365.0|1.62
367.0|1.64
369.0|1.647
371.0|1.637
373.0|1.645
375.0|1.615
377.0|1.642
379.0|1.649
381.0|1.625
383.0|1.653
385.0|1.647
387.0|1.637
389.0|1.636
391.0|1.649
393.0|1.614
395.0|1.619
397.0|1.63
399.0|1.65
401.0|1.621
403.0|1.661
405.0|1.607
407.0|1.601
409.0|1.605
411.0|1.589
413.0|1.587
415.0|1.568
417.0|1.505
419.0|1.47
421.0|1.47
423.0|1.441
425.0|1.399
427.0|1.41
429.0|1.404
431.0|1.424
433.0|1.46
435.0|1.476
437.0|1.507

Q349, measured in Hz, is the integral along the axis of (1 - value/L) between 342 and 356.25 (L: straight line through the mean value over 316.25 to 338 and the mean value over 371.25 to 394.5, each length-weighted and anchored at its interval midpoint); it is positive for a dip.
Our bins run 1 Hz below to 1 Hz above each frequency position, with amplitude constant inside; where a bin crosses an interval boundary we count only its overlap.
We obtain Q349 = 2.7 Hz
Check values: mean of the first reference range 1.51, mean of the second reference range 1.64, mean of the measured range 1.26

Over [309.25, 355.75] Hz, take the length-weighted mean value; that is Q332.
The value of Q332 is 1.4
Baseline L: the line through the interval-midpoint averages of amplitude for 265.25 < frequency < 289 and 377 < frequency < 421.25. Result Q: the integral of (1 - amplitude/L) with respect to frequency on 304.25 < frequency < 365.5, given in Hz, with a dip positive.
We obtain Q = 7.7 Hz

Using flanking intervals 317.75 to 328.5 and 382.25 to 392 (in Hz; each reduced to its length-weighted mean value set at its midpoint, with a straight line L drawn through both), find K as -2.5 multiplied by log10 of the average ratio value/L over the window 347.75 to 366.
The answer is 0.17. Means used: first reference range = 1.44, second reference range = 1.64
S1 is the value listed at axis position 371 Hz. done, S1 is 1.637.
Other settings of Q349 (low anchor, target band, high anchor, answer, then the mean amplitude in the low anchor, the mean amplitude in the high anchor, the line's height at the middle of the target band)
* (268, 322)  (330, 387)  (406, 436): -2.9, 1.43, 1.49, 1.46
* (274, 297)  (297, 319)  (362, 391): 4.8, 1.56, 1.64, 1.58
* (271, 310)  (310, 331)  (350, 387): 1.4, 1.46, 1.51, 1.48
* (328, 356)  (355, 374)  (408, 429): -1.9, 1.43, 1.5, 1.45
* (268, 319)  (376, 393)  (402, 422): -1.2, 1.43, 1.57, 1.53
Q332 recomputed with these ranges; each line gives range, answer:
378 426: 1.59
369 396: 1.64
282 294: 1.55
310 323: 1.29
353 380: 1.56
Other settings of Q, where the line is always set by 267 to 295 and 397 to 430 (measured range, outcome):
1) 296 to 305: 1.7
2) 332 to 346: -0.5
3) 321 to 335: 0.3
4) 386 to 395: -0.5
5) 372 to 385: -0.7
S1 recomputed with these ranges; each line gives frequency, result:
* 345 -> 1.622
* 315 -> 1.231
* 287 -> 1.569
